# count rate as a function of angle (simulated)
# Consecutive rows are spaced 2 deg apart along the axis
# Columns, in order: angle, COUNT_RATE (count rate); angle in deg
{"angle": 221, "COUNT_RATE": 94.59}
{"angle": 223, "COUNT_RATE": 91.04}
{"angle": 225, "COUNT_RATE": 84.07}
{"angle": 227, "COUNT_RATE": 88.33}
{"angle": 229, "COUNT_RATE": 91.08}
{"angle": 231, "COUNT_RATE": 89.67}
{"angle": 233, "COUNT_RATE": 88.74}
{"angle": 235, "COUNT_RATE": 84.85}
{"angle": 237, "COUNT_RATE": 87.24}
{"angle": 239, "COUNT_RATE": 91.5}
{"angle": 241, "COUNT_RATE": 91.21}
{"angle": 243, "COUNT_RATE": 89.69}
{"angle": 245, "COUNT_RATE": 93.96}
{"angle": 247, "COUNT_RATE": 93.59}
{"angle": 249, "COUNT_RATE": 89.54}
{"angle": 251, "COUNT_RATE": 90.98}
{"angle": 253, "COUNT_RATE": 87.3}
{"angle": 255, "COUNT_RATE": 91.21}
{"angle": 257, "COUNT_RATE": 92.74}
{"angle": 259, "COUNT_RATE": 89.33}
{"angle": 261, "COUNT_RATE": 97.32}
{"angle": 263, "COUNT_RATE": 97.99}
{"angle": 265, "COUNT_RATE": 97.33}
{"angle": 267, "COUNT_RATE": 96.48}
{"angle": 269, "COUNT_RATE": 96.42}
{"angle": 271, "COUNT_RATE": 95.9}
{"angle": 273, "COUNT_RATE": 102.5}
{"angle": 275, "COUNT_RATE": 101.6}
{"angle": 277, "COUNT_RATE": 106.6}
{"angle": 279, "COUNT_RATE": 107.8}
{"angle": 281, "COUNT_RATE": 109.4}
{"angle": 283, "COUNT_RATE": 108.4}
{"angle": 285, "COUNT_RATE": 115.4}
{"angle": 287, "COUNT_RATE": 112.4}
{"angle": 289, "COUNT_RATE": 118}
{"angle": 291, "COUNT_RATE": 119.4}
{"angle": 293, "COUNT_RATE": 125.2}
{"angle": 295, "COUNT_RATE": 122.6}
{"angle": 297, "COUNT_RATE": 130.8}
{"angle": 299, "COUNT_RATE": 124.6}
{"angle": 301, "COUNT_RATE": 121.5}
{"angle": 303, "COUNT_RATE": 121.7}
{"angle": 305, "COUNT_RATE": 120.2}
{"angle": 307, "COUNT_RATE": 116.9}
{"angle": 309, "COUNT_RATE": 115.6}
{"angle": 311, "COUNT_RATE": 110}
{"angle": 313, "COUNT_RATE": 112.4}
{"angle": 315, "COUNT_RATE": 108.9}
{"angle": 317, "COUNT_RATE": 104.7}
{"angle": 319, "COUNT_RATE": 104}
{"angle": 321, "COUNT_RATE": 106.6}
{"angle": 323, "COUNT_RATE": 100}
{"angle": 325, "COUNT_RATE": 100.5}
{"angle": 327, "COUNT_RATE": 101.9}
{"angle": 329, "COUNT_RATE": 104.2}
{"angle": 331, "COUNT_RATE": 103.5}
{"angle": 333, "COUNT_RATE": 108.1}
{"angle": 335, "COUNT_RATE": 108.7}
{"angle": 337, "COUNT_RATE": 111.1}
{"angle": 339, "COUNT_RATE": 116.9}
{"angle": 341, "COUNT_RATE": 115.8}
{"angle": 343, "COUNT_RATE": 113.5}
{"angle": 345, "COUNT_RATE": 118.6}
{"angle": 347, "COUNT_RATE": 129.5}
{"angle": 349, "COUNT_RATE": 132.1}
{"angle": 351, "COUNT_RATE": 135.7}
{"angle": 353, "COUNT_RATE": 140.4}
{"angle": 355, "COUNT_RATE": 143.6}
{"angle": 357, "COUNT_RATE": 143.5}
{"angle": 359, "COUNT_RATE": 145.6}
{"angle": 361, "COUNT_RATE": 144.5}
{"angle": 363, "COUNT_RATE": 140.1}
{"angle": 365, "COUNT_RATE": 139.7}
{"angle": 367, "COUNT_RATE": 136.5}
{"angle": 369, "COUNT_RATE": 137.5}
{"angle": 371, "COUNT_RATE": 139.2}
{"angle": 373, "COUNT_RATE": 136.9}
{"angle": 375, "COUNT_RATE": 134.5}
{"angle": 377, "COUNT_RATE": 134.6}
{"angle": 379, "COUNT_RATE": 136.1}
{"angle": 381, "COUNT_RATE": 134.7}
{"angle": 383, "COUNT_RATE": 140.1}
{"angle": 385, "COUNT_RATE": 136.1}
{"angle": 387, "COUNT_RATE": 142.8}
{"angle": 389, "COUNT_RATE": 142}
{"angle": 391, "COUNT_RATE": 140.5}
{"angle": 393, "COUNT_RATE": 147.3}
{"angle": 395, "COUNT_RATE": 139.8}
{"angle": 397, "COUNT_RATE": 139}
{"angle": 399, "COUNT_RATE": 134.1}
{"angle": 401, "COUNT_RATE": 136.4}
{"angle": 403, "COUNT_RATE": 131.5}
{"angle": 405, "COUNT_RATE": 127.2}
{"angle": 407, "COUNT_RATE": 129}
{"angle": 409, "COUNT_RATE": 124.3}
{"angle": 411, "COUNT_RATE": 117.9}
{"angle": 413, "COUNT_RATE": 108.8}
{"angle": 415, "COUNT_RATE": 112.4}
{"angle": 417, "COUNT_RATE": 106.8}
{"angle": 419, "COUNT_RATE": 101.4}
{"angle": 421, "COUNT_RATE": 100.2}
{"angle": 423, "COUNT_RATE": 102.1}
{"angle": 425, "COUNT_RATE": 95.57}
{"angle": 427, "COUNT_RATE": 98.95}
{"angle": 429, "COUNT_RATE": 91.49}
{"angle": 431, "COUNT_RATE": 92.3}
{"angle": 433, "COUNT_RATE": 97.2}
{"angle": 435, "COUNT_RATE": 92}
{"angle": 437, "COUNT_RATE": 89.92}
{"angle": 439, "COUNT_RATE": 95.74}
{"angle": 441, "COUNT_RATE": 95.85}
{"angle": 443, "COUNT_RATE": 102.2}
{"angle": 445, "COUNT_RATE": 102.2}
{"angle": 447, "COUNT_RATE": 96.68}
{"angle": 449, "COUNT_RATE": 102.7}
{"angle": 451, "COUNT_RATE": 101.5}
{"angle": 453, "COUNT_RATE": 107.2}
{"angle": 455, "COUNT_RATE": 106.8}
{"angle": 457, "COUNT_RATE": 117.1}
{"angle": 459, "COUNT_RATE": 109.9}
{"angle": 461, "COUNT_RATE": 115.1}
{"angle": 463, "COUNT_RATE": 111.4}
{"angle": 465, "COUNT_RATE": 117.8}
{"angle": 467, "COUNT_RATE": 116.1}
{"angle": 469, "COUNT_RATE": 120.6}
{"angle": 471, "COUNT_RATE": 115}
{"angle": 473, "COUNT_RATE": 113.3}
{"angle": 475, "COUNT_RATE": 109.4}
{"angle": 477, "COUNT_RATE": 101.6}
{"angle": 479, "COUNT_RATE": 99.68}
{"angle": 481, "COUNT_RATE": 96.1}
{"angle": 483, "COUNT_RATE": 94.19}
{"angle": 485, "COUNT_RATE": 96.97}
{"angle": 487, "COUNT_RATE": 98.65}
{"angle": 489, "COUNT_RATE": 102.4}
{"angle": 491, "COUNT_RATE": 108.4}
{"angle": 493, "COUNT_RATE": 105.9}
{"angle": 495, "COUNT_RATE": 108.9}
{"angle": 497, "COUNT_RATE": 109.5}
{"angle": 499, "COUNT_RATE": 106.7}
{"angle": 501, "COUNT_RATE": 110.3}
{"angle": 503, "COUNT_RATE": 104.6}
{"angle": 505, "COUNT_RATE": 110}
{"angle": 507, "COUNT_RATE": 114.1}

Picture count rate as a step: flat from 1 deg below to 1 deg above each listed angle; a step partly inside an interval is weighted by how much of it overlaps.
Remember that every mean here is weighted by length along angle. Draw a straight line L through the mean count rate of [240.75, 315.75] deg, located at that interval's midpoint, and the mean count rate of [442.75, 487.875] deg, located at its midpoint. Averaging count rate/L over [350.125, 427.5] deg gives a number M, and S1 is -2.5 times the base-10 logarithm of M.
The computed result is -0.221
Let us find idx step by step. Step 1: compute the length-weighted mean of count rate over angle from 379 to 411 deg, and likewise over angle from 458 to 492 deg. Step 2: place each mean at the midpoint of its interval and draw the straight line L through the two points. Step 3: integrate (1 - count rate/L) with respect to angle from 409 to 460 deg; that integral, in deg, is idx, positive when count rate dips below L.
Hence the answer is 8.1 deg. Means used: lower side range 136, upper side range 107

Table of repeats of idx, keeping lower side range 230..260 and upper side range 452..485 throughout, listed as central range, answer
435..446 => 1.0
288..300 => -3.7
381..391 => -3.7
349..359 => -4.1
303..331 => -3.6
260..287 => -3.0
